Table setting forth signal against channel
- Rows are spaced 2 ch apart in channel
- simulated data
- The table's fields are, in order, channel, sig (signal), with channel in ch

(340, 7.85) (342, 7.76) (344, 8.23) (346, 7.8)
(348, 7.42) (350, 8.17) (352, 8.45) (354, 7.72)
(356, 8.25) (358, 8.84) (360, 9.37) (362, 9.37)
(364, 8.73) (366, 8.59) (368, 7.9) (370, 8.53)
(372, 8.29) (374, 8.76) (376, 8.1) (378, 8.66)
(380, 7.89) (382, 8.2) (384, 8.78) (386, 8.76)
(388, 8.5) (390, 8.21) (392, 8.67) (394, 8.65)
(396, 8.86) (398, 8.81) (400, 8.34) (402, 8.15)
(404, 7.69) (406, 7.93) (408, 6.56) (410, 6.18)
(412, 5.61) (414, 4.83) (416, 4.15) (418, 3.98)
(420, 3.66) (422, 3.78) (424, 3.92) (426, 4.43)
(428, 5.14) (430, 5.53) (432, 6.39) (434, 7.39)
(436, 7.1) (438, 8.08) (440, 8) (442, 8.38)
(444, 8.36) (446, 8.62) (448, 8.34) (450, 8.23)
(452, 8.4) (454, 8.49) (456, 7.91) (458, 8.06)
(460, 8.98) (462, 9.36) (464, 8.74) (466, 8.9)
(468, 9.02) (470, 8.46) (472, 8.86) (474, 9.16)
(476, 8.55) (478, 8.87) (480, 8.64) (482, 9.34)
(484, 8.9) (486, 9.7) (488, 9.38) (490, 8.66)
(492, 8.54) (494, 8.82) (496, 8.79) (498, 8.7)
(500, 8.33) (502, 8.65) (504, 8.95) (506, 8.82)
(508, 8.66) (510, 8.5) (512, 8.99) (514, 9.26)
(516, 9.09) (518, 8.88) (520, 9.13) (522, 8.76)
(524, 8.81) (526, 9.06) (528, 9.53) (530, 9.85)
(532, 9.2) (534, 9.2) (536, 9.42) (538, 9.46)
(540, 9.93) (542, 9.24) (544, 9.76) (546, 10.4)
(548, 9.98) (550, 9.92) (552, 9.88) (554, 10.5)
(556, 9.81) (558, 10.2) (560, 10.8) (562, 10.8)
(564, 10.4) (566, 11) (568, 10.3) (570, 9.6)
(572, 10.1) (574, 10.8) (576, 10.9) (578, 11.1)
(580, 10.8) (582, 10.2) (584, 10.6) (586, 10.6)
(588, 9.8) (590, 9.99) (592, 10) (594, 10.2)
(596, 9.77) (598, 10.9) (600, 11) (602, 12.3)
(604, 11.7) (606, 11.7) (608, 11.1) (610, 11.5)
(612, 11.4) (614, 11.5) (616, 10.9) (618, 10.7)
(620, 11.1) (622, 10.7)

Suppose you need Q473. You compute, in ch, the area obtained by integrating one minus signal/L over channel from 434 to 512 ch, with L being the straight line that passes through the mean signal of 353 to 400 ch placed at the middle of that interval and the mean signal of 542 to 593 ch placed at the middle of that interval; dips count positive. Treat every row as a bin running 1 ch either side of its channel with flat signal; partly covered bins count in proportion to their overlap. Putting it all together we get 6.7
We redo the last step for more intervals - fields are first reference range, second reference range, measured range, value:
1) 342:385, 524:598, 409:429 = 9.7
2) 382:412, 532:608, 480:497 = 0.5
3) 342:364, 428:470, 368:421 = 4.7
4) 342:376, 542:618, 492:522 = 3.2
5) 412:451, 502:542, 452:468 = -3.4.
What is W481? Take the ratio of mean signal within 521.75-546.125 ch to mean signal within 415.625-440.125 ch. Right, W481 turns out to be 1.73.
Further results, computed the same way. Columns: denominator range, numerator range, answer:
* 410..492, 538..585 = 1.37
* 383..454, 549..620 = 1.51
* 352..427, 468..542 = 1.21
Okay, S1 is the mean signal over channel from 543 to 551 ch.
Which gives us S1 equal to 10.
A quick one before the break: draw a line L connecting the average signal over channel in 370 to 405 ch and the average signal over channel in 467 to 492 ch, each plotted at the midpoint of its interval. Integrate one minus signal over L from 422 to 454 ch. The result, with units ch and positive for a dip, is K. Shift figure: 6.2 ch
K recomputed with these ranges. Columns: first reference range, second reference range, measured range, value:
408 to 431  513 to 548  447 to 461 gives -4.9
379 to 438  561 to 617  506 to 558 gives 0.5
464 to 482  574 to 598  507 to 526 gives 1.1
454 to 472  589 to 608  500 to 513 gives 0.9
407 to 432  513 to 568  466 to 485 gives -4.7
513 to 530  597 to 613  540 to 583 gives -0.3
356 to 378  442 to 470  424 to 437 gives 4.2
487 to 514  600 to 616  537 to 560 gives 0.1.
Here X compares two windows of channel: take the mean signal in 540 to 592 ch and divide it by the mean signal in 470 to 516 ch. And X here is 1.2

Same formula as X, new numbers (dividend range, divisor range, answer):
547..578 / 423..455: 1.44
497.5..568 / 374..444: 1.35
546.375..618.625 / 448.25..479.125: 1.23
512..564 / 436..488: 1.12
